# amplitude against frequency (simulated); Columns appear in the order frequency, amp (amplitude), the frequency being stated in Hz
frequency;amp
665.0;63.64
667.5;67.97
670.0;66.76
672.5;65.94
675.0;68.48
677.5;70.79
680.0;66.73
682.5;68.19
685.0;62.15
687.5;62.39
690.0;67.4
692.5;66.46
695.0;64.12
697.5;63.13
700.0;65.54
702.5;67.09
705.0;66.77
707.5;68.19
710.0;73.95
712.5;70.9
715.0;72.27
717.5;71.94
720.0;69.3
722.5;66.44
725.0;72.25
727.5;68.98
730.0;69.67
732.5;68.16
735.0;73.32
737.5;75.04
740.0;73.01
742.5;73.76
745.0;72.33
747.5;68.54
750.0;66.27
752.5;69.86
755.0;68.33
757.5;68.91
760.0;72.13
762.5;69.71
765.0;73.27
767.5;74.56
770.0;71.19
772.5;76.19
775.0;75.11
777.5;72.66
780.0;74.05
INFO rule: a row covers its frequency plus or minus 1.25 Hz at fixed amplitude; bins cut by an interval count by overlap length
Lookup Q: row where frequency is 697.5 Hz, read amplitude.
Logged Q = 63.13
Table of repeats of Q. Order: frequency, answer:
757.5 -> 68.91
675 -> 68.48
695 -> 64.12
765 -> 73.27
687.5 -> 62.39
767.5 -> 74.56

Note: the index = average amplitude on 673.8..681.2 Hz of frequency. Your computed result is 68.7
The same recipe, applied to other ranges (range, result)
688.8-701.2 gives 65.3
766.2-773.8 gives 74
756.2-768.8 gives 71.7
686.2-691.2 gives 64.8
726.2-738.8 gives 71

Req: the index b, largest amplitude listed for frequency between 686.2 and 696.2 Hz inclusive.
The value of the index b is 67.4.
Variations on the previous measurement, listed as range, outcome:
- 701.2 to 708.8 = 68.19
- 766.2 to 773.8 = 76.19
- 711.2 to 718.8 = 72.27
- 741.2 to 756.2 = 73.76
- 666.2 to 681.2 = 70.79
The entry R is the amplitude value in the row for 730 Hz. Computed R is 69.67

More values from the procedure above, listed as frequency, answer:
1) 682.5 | 68.19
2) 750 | 66.27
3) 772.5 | 76.19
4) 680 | 66.73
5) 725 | 72.25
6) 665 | 63.64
